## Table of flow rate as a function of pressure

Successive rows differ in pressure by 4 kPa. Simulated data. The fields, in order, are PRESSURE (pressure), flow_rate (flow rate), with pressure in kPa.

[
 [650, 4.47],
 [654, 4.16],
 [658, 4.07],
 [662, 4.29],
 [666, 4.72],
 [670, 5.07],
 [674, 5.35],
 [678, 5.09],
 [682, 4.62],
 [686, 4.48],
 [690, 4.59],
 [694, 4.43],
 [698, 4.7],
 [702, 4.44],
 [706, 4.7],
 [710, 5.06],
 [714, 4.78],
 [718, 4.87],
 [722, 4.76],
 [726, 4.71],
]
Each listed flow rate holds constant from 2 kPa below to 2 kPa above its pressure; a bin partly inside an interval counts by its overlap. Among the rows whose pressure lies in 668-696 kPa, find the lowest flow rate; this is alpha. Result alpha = 4.43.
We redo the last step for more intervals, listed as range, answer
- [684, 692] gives 4.48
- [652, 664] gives 4.07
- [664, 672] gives 4.72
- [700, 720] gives 4.44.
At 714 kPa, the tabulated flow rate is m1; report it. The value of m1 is 4.78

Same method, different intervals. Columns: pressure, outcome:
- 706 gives 4.7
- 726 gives 4.71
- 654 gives 4.16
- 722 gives 4.76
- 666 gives 4.72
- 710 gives 5.06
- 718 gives 4.87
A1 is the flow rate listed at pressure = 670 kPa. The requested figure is 5.07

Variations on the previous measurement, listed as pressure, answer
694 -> 4.43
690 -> 4.59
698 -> 4.7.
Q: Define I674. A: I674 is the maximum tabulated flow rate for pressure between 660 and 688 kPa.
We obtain 5.35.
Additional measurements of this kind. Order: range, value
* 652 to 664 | 4.29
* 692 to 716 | 5.06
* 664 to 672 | 5.07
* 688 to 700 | 4.7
